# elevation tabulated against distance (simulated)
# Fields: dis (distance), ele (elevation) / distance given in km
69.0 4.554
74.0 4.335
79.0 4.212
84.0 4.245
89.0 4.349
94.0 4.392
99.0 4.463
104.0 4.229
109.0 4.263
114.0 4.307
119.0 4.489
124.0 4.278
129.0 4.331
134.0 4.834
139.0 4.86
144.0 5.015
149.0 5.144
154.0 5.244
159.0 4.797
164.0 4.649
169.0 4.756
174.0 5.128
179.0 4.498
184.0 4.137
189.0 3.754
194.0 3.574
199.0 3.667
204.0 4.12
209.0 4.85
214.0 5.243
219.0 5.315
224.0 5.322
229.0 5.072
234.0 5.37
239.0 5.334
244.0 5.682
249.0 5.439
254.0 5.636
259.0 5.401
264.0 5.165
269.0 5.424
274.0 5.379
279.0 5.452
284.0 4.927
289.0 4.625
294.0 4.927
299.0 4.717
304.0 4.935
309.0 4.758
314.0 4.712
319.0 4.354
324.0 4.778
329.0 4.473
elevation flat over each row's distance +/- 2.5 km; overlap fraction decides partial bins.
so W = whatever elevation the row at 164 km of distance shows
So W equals 4.649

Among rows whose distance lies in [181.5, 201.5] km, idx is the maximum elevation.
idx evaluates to 4.137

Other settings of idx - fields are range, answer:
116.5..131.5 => 4.489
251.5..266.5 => 5.636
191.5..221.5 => 5.315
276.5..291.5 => 5.452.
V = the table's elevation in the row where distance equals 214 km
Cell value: 5.243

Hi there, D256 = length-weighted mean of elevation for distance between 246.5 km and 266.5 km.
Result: 5.41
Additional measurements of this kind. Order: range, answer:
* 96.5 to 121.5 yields 4.35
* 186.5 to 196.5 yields 3.66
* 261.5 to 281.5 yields 5.36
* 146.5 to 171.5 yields 4.92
